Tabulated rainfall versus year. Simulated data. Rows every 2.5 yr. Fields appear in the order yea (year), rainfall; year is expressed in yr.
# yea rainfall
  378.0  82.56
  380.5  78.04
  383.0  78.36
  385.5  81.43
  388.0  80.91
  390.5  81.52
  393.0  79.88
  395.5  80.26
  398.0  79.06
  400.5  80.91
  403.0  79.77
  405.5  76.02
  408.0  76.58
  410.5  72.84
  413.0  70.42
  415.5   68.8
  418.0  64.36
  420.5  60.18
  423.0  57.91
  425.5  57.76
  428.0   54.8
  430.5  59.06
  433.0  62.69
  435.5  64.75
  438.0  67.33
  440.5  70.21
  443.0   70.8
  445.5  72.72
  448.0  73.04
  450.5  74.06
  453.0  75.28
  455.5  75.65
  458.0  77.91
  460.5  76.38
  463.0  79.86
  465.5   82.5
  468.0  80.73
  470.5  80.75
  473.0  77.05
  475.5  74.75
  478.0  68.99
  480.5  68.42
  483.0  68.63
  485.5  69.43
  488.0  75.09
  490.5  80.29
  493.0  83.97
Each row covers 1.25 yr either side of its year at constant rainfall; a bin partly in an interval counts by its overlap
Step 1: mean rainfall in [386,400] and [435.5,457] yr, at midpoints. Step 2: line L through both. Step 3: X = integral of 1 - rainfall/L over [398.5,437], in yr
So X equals 4.7 yr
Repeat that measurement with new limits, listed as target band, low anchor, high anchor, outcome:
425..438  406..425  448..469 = 1.91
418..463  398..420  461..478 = 4.87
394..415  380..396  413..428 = -1.73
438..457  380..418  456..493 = 0.91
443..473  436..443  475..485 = -3.33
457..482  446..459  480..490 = -1.22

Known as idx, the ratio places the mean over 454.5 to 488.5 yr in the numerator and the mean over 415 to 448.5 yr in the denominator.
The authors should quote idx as 1.17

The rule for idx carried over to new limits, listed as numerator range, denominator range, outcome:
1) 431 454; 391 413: 0.90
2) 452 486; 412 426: 1.19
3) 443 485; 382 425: 1.01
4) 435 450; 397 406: 0.89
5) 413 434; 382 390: 0.76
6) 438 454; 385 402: 0.90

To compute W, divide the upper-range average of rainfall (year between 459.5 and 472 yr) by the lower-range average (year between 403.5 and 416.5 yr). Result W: 1.1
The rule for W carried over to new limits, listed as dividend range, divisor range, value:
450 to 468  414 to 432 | 1.28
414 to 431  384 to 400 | 0.75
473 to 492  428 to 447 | 1.10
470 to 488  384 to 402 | 0.90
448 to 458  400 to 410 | 0.97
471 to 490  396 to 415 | 0.95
